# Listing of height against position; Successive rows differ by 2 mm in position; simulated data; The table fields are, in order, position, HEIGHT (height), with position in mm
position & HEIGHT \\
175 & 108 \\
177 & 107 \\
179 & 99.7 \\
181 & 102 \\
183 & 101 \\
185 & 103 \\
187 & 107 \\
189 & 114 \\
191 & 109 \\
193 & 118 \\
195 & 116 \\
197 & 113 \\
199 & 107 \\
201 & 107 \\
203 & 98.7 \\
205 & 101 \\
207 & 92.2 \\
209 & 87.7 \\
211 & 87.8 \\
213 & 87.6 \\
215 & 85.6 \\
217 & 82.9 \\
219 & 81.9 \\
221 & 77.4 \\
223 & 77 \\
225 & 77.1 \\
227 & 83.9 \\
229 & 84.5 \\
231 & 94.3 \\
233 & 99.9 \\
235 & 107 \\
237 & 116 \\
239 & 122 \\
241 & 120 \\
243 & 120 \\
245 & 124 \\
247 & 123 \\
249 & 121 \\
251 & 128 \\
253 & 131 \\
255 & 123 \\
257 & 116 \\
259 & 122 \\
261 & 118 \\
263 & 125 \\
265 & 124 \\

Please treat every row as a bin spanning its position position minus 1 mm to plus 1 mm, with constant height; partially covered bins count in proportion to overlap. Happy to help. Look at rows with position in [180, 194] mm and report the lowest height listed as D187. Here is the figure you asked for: 101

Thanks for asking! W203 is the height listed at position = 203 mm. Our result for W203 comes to 98.7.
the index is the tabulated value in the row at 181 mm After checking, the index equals 102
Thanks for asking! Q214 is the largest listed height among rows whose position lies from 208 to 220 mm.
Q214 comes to 87.8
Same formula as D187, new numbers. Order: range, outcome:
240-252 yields 120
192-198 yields 113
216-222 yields 77.4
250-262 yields 116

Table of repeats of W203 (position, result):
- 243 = 120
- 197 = 113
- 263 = 125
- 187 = 107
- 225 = 77.1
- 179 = 99.7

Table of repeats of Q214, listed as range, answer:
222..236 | 107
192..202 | 118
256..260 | 122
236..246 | 124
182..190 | 114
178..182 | 102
